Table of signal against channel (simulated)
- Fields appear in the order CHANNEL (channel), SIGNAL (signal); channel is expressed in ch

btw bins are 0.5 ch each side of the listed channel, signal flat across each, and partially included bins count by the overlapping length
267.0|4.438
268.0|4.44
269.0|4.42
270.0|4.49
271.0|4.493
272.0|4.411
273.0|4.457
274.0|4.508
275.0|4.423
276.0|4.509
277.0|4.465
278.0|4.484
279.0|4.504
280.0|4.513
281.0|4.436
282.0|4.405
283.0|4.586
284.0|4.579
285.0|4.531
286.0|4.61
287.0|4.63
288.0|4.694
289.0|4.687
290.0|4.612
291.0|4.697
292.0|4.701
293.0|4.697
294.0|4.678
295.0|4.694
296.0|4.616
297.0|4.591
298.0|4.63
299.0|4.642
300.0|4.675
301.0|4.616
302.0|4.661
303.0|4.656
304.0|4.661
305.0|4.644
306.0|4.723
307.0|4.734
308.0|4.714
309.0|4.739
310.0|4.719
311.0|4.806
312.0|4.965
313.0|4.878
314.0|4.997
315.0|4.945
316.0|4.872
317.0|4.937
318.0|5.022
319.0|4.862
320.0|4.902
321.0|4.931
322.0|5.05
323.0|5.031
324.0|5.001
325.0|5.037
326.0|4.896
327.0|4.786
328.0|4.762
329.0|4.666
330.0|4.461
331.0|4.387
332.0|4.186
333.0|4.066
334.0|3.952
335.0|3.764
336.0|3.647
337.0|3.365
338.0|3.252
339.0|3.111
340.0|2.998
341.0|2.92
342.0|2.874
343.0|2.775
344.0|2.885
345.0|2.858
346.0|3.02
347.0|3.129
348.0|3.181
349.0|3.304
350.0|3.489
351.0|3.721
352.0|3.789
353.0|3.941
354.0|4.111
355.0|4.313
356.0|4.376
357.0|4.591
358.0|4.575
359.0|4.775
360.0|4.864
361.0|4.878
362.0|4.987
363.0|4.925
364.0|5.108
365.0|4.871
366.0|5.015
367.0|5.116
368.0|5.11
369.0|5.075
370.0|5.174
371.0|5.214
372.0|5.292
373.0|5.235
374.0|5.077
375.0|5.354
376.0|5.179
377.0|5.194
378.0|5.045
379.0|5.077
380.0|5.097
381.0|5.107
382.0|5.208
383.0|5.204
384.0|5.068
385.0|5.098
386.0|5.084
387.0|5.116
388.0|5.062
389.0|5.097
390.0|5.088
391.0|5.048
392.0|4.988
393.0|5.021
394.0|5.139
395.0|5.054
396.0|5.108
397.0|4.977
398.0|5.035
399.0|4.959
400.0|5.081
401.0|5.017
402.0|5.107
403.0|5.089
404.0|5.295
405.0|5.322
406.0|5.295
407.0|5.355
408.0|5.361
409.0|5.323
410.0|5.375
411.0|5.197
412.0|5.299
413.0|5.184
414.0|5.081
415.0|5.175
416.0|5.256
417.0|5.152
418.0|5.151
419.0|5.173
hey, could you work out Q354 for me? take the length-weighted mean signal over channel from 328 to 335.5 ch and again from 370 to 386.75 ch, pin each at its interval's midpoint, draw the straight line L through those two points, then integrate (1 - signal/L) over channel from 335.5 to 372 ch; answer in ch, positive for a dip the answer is 5.08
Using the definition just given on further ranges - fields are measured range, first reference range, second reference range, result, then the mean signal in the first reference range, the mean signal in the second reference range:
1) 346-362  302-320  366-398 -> 3.0 ch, 4.81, 5.12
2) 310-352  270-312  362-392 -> 6.2 ch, 4.61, 5.11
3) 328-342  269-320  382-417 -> 3.1 ch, 4.66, 5.15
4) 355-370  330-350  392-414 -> -3.2 ch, 3.38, 5.16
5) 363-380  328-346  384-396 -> -2.2 ch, 3.56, 5.07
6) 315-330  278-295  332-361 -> -3.2 ch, 4.6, 3.66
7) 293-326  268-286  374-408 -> -0.9 ch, 4.49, 5.12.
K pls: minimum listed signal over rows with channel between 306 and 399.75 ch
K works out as 2.775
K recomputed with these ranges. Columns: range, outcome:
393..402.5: 4.959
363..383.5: 4.871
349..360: 3.304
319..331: 4.387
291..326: 4.591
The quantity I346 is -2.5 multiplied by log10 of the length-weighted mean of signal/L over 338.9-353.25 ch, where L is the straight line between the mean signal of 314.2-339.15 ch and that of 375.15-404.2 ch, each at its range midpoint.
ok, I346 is 0.418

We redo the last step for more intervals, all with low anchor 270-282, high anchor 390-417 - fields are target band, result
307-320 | -0.04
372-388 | -0.02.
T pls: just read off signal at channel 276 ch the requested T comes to 4.509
